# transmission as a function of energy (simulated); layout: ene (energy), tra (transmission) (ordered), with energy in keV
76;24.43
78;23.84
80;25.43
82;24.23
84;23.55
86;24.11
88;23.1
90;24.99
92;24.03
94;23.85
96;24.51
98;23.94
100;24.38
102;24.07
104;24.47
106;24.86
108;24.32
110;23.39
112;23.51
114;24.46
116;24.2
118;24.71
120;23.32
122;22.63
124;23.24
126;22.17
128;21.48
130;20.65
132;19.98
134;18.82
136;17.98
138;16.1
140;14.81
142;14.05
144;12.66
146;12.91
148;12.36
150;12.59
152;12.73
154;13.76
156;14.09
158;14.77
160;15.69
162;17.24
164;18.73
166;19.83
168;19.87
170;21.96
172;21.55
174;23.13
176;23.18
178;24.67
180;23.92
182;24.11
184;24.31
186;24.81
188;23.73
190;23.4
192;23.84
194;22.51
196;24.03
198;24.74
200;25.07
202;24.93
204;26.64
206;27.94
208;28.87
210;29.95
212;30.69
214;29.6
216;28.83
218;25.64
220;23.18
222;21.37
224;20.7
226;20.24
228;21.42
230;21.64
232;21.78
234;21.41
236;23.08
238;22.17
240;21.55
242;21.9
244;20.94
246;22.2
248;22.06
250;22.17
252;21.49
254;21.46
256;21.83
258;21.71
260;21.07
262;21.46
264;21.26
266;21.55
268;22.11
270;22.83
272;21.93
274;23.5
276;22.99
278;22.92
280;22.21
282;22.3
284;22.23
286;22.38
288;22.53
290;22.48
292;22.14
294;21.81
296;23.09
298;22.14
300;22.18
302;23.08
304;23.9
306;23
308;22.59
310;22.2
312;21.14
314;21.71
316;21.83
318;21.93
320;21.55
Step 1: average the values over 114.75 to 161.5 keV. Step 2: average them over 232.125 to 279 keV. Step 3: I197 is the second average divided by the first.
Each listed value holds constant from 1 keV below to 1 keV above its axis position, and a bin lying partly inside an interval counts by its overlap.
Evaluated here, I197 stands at 1.24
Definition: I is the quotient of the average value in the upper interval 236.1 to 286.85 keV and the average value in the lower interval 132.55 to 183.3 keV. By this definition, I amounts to 1.24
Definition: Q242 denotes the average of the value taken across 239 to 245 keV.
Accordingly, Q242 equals 21.5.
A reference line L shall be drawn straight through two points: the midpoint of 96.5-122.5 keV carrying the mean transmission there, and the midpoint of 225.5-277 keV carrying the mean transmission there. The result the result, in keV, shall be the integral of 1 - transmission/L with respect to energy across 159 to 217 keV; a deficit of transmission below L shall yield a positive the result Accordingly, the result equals -3.2 keV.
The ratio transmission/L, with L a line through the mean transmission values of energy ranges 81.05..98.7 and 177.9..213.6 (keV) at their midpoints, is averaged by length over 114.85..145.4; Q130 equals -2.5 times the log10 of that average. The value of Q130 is 0.24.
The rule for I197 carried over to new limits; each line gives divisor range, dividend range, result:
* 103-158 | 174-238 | 1.28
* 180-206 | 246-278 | 0.90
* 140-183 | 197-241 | 1.39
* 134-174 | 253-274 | 1.34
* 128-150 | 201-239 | 1.53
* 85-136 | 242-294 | 0.95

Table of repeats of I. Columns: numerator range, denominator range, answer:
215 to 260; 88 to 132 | 0.94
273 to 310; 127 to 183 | 1.26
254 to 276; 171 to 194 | 0.93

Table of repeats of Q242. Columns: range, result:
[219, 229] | 21.4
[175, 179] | 23.9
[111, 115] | 24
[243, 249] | 21.7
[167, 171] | 20.9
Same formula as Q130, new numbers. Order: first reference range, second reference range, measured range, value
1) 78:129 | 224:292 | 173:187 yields -0.051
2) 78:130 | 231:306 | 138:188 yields 0.257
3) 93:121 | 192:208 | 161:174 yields 0.231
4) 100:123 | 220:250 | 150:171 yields 0.353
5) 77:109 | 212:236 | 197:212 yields -0.149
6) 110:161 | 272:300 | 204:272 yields -0.107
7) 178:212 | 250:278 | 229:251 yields 0.060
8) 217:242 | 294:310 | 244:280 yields 0.016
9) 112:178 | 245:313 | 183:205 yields -0.212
